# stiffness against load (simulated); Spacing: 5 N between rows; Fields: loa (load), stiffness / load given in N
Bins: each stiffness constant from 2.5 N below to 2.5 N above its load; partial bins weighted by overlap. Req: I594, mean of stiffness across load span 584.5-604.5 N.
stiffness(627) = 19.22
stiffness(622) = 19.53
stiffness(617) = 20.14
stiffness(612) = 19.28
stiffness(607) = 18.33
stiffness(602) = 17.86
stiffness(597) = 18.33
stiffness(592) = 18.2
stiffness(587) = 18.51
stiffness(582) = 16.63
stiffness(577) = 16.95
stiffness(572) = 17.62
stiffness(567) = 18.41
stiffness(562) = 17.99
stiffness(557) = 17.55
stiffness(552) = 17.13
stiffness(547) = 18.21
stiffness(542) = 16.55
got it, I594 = 18.2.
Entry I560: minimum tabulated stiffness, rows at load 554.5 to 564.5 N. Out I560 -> 17.55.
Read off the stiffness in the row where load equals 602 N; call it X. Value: 17.86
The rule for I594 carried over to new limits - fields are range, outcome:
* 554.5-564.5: 17.8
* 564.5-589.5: 17.6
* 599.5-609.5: 18.1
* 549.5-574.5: 17.7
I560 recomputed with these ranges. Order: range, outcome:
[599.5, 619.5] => 17.86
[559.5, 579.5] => 16.95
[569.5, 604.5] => 16.63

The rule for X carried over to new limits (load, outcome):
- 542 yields 16.55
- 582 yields 16.63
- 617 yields 20.14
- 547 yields 18.21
